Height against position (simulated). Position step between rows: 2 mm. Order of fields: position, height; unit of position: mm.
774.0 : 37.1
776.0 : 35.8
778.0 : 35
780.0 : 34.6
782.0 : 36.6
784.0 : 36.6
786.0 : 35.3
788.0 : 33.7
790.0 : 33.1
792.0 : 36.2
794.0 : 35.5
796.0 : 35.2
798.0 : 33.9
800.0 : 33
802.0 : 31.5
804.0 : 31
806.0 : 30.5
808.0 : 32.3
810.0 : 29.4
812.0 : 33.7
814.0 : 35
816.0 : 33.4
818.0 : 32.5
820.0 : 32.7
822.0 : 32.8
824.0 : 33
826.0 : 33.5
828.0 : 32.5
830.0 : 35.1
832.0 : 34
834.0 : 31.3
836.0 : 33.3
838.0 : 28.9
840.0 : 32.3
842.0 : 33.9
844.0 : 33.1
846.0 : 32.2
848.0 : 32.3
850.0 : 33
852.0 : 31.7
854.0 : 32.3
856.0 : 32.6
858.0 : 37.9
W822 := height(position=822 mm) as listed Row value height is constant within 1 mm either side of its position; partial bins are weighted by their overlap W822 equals 32.8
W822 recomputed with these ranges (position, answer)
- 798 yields 33.9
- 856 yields 32.6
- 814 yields 35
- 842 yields 33.9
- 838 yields 28.9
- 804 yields 31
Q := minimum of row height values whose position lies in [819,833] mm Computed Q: 32.5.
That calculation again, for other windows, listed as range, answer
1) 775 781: 34.6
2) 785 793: 33.1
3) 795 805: 31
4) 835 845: 28.9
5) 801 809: 30.5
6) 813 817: 33.4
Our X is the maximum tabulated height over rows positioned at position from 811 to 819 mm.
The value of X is 35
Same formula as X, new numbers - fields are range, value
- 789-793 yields 36.2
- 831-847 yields 34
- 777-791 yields 36.6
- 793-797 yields 35.5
